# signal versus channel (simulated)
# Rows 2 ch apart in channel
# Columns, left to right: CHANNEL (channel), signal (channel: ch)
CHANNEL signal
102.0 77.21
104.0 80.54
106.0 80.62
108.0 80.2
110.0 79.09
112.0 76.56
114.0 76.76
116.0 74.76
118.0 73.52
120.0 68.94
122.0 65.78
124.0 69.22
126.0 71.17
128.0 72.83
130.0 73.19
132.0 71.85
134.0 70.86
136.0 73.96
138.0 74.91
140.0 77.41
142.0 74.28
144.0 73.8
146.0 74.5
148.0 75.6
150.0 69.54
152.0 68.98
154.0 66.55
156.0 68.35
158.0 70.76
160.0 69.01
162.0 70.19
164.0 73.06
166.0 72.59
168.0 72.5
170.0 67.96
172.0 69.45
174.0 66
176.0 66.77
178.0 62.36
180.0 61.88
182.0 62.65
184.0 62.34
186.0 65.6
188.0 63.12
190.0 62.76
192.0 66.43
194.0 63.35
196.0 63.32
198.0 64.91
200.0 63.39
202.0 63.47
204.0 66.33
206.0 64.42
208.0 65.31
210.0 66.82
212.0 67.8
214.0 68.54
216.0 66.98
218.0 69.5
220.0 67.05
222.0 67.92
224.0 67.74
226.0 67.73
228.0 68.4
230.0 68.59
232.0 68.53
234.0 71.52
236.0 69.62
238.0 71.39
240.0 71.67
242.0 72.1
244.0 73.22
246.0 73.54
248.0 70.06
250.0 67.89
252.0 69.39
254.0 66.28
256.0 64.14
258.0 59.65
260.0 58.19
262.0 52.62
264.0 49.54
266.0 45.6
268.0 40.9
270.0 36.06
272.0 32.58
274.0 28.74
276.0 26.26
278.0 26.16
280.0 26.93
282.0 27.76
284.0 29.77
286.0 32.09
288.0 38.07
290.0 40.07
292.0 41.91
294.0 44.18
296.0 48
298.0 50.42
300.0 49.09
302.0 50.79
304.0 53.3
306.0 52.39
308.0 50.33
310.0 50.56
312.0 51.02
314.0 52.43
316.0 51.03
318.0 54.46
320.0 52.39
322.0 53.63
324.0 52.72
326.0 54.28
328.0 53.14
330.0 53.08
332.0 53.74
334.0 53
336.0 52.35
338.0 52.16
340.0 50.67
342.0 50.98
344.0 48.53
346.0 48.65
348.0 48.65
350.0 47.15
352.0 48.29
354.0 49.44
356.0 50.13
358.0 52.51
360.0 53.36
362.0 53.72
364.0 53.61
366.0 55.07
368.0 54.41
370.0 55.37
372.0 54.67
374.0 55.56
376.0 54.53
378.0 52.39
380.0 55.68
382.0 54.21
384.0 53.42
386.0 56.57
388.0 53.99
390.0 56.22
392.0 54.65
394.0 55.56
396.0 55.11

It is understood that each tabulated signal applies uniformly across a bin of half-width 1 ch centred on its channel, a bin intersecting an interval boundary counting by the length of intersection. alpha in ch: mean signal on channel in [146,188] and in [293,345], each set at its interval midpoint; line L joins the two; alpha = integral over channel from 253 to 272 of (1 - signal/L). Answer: 2.1 ch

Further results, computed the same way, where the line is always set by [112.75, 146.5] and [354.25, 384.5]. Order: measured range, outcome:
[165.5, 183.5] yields 0.7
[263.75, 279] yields 6.6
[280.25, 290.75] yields 4.8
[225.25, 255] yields -2.8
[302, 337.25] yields 3.2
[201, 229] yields -0.4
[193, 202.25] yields 0.5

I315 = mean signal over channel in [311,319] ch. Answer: 52.2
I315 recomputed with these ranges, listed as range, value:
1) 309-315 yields 51.3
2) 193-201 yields 63.7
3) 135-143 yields 75.1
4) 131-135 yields 71.4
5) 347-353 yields 48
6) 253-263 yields 60.2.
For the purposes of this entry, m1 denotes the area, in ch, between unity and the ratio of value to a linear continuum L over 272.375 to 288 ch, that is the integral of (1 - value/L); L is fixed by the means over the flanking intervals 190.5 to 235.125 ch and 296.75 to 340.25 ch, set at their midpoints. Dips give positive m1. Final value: 7.7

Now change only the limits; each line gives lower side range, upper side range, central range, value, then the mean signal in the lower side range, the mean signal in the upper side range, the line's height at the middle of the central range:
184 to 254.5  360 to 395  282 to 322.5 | 9.3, 67.5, 54.6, 60.8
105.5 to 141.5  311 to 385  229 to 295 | 9.9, 73.9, 52.4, 60.7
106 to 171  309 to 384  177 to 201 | 1.5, 72.6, 52.4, 67.7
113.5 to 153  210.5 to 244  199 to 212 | 0.9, 72.5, 69.2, 69.9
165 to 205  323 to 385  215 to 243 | -3.3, 65.4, 52.4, 62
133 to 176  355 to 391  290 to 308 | 3.5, 71.3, 54.2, 60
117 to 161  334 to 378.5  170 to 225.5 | 0.6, 71.6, 51.9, 66.3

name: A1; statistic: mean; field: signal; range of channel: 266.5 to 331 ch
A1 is 43.9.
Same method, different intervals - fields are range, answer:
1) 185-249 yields 67.5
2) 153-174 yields 69.8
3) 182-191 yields 63.4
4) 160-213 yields 66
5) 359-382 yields 54.4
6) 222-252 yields 70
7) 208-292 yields 56.2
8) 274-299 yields 35.7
